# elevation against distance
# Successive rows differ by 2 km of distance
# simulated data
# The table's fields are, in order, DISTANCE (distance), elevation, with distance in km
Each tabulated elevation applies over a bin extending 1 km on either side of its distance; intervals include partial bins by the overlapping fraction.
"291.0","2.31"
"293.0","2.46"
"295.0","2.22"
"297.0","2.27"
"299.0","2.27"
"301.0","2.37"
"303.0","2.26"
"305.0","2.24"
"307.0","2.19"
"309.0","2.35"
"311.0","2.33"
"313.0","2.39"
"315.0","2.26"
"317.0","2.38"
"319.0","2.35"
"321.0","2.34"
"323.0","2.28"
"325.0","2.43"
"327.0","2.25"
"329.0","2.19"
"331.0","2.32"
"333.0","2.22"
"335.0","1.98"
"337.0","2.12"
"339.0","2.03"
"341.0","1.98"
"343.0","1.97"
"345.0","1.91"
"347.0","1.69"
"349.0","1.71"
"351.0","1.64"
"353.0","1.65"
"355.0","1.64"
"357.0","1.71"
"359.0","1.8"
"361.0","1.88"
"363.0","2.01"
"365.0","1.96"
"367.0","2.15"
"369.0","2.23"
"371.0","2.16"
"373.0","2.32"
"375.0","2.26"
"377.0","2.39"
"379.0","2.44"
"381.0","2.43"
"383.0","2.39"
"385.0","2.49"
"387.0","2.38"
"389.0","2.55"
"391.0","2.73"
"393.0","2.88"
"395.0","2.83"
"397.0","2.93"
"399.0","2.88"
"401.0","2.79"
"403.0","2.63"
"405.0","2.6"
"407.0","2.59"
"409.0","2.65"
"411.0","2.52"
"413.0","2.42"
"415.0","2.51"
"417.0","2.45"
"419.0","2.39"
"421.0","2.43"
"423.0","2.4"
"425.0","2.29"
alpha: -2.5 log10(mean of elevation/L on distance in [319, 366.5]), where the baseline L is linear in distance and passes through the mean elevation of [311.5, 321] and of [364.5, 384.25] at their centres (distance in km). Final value 0.16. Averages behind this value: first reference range 2.34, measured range 2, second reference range 2.28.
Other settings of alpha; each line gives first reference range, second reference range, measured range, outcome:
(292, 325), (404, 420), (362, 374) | 0.139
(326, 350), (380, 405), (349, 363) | 0.274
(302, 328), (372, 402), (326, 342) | 0.118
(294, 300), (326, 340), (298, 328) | -0.049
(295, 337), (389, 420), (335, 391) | 0.191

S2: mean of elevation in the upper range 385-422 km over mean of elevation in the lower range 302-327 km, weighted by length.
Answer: 1.1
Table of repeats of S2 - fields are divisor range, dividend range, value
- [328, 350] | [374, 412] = 1.29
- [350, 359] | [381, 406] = 1.59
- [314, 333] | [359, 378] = 0.92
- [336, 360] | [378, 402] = 1.45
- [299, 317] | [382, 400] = 1.16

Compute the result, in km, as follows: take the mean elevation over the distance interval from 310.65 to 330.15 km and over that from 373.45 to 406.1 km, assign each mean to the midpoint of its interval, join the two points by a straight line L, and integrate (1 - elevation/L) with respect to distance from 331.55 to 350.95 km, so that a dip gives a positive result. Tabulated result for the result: 3.6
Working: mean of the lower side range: 2.32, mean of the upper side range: 2.6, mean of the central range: 1.95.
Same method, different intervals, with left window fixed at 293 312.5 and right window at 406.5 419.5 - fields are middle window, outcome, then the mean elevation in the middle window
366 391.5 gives 0.7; 2.37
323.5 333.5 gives 0.2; 2.28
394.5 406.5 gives -1.4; 2.77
